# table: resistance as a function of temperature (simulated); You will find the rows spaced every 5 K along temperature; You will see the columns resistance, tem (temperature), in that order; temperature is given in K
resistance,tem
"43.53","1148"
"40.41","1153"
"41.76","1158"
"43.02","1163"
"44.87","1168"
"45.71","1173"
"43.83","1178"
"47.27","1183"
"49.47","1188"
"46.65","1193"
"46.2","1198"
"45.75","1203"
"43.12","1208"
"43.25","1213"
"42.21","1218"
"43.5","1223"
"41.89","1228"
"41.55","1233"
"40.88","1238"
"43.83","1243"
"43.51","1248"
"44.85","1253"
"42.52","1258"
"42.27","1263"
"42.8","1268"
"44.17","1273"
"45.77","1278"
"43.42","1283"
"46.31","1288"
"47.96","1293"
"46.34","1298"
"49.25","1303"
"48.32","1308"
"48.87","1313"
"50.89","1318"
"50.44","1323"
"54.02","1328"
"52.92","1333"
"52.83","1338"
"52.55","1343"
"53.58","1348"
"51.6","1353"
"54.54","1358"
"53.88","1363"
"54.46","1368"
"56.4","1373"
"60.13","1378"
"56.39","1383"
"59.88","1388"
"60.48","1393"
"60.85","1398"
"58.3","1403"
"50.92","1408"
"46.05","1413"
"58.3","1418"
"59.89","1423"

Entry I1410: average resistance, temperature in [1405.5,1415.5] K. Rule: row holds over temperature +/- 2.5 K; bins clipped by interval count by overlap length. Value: 48.5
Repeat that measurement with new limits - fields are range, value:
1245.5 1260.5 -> 43.6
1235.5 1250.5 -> 42.7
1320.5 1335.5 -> 52.5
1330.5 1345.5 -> 52.8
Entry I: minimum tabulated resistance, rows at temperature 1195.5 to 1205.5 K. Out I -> 45.75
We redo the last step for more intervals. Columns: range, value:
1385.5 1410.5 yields 50.92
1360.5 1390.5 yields 53.88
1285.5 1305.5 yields 46.31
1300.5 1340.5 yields 48.32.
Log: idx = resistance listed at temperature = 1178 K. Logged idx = 43.83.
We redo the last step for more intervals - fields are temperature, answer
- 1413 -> 46.05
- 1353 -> 51.6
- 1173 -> 45.71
